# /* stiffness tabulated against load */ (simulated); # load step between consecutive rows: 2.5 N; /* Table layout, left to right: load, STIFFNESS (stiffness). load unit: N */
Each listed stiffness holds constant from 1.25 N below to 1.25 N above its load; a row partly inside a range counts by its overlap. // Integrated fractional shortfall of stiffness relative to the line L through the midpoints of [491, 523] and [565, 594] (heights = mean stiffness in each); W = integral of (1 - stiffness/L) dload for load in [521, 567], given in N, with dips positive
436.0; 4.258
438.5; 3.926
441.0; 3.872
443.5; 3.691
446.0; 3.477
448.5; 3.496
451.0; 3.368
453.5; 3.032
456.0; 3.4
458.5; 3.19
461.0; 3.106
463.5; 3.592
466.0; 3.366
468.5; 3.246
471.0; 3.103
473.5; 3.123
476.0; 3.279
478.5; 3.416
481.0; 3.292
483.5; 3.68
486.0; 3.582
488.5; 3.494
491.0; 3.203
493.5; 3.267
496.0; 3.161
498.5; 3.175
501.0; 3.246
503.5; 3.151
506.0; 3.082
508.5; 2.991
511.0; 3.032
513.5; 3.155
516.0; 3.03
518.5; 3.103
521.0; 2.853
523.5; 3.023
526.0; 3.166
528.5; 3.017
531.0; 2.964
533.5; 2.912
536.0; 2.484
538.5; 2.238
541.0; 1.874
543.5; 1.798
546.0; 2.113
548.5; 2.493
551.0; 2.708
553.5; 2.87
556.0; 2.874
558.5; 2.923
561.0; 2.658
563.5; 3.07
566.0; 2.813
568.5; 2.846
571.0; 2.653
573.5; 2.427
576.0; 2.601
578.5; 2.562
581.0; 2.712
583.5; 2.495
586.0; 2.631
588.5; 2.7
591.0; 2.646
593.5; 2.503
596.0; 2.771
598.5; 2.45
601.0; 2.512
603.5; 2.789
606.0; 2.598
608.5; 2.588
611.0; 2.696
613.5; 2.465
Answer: 3.1 N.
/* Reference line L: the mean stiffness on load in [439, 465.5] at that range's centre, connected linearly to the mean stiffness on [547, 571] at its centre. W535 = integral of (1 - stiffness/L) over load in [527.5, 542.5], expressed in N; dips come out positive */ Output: 1.9 N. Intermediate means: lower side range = 3.44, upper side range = 2.79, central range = 2.56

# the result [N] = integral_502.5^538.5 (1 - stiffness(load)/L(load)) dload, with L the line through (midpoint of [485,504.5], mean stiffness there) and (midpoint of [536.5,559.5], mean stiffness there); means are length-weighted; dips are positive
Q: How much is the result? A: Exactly -1.28 N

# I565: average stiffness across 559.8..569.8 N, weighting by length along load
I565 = 2.85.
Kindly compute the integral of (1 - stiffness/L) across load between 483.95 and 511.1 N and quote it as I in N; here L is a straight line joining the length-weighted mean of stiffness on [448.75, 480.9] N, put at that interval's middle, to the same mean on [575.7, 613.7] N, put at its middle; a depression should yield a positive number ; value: -1.1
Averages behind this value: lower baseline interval 3.28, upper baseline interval 2.61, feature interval 3.24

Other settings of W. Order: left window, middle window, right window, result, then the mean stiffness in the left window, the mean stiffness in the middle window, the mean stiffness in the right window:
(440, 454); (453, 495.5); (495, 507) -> 0.2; 3.51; 3.32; 3.16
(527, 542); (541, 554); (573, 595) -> 1.4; 2.6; 2.32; 2.59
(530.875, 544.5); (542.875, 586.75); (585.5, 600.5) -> -2.9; 2.34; 2.64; 2.61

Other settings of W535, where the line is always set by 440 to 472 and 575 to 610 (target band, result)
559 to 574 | -0.1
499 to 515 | -0.1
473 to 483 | -0.2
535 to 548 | 3.5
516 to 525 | 0.0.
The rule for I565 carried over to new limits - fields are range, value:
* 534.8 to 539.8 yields 2.35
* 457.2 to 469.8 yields 3.3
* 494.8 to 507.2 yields 3.16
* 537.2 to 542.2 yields 2.06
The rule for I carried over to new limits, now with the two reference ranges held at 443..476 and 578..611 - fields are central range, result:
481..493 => -1.1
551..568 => -0.4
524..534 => -0.2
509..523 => 0.0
